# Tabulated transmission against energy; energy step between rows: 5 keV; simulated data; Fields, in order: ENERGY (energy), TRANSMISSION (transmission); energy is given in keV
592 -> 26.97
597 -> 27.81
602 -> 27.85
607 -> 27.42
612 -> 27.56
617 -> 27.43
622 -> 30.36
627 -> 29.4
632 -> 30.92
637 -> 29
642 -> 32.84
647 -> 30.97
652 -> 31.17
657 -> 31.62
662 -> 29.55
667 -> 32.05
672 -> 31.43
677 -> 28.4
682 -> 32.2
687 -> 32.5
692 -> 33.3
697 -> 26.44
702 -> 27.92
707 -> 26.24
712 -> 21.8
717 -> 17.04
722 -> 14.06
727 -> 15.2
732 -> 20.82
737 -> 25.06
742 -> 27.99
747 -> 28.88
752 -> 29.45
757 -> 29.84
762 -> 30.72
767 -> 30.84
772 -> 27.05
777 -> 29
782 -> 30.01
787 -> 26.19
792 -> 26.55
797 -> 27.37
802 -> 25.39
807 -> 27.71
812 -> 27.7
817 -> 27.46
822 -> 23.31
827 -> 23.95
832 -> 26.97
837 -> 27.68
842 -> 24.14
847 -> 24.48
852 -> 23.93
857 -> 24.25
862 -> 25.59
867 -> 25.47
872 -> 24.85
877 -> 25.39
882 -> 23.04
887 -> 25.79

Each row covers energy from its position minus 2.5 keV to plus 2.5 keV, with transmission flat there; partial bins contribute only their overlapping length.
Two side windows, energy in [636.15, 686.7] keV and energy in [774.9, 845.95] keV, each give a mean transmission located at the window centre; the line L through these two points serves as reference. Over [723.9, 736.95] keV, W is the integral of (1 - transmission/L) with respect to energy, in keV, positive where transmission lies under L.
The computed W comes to 4.4 keV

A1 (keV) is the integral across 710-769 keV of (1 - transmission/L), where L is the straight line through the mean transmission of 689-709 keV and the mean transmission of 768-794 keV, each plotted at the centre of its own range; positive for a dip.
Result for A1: 8.34 keV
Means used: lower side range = 28.6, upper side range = 28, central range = 24.3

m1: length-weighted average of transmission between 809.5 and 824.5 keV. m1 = 26.2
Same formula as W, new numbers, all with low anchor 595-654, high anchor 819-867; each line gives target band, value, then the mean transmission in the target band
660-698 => -3.53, 30.9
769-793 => -1.53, 27.9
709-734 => 8.70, 17.9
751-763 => -1.47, 30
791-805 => -0.31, 26.5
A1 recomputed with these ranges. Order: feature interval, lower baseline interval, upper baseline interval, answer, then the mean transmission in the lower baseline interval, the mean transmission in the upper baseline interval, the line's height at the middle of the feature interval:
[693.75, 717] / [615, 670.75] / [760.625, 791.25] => 3.7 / 30.5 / 28.8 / 29.7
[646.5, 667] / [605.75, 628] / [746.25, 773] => -1.6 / 28.4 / 29.6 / 28.8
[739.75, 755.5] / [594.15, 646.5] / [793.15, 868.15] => -1.0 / 29.1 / 25.7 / 27.1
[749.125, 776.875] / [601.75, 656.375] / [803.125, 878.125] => -2.5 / 29.7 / 25.5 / 27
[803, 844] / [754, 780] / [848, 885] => 1.0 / 29.5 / 24.7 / 26.7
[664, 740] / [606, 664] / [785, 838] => 7.9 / 29.9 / 26.4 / 28.6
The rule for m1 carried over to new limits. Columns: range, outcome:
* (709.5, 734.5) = 17.8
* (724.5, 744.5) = 22.3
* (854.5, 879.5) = 25.1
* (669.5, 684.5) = 30.7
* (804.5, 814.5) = 27.7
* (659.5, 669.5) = 30.8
